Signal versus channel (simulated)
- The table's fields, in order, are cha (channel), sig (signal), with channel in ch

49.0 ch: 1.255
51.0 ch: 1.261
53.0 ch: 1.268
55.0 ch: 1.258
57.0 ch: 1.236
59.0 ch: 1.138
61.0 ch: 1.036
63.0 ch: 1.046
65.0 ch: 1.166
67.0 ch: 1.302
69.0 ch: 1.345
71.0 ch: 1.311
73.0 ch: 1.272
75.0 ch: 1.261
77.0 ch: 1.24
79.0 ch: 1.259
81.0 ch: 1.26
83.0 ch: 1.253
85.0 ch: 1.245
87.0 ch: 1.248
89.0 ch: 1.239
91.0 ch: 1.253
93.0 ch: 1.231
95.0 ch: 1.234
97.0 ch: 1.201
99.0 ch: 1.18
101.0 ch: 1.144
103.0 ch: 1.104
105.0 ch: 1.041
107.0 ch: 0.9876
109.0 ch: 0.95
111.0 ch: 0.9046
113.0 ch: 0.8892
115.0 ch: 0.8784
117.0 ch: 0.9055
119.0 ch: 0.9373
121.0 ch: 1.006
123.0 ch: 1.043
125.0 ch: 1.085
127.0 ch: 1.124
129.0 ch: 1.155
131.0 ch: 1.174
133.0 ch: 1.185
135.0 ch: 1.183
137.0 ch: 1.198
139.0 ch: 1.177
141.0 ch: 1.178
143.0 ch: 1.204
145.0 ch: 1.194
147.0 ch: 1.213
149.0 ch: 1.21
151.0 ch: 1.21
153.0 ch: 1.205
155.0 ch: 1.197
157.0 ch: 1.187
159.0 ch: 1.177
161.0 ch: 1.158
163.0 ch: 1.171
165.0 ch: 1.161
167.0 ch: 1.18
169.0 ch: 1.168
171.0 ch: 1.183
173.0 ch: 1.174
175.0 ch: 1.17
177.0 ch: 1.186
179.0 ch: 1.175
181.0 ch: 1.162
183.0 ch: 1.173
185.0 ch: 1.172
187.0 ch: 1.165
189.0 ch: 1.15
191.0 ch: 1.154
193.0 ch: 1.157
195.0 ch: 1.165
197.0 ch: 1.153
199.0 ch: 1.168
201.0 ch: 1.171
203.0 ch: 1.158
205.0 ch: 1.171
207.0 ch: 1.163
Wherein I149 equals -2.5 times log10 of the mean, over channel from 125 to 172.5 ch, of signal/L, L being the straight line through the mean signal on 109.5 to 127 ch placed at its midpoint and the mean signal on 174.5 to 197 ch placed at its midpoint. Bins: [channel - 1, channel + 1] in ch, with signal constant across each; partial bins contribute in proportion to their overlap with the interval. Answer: -0.122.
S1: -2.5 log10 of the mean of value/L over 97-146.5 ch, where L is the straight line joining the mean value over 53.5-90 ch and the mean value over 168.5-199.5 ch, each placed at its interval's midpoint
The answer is 0.12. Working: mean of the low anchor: 1.23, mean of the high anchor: 1.17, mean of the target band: 1.08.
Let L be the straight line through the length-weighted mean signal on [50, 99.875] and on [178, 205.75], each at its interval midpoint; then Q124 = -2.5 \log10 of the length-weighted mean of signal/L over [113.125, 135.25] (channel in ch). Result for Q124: 0.15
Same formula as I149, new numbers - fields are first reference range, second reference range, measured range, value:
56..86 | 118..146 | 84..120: 0.09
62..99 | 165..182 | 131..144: 0.01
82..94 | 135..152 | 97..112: 0.17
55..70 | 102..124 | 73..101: -0.15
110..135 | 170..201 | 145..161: -0.10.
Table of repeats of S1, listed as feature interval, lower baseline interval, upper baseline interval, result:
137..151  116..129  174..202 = -0.119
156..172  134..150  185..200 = 0.006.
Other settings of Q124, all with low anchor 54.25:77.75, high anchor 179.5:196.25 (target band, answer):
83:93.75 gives -0.03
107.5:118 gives 0.30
